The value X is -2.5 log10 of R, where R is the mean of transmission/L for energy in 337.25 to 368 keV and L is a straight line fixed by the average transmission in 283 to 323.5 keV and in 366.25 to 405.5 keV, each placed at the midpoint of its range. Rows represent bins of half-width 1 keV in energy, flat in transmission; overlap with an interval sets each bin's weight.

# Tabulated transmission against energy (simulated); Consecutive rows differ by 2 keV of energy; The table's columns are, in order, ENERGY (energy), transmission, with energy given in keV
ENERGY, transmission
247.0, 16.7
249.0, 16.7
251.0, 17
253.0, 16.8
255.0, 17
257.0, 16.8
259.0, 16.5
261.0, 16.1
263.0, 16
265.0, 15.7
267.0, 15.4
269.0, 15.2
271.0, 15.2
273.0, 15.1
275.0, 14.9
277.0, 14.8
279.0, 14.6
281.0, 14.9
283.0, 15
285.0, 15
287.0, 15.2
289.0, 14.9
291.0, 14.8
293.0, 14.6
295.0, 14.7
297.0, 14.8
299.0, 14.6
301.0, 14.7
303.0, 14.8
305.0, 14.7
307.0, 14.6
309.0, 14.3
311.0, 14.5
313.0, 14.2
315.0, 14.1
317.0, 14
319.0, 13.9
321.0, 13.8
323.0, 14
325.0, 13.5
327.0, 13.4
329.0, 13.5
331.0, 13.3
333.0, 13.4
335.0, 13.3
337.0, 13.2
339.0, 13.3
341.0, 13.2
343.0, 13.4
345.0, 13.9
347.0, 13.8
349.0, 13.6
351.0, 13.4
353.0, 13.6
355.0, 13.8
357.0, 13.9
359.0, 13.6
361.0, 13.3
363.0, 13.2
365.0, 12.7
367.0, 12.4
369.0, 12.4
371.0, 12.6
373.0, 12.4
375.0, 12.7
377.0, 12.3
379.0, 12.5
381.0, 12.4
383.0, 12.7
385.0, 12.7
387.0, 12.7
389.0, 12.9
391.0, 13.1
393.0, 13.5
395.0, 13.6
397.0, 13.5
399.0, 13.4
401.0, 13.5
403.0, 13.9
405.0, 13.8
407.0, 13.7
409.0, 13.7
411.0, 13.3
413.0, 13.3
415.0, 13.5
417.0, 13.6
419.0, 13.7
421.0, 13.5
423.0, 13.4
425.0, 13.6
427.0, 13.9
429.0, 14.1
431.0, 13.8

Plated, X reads 0.01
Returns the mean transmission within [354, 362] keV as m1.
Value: 13.7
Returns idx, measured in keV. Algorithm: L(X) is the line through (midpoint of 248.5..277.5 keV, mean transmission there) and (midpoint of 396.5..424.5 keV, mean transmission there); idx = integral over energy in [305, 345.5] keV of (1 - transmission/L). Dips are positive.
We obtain 3.2 keV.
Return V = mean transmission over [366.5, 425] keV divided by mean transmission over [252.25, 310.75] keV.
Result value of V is 0.9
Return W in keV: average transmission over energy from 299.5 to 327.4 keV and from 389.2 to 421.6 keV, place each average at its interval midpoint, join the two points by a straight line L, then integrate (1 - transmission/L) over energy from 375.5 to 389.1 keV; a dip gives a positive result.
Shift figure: 1.1 keV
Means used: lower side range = 14.2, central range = 12.6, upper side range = 13.5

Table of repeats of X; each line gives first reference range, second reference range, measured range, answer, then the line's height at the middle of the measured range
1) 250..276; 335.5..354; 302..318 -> 0.011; 14.5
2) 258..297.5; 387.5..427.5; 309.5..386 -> 0.075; 14.3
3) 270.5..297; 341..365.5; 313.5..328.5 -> 0.026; 14.2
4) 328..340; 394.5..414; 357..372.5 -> 0.041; 13.4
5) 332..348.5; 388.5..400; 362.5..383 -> 0.070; 13.4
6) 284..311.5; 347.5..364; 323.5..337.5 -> 0.053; 14.1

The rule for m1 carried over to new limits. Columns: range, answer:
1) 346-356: 13.6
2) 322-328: 13.6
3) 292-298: 14.7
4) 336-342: 13.2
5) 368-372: 12.5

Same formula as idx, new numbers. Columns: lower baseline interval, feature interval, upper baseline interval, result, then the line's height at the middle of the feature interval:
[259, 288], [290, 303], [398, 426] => 0.2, 15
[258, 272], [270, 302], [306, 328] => 0.4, 15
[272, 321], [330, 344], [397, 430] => 1.0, 14.3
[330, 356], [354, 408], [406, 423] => 1.7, 13.5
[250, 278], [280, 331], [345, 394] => 1.3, 14.8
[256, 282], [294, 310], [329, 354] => -0.1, 14.6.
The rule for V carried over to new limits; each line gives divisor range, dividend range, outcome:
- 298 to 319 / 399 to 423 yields 0.94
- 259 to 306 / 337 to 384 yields 0.87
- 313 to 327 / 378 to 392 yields 0.92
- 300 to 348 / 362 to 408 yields 0.94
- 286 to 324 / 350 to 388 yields 0.89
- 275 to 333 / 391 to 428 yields 0.94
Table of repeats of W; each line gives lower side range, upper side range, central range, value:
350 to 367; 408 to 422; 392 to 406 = -0.1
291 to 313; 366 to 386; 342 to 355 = -0.3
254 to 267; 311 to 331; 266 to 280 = 0.7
